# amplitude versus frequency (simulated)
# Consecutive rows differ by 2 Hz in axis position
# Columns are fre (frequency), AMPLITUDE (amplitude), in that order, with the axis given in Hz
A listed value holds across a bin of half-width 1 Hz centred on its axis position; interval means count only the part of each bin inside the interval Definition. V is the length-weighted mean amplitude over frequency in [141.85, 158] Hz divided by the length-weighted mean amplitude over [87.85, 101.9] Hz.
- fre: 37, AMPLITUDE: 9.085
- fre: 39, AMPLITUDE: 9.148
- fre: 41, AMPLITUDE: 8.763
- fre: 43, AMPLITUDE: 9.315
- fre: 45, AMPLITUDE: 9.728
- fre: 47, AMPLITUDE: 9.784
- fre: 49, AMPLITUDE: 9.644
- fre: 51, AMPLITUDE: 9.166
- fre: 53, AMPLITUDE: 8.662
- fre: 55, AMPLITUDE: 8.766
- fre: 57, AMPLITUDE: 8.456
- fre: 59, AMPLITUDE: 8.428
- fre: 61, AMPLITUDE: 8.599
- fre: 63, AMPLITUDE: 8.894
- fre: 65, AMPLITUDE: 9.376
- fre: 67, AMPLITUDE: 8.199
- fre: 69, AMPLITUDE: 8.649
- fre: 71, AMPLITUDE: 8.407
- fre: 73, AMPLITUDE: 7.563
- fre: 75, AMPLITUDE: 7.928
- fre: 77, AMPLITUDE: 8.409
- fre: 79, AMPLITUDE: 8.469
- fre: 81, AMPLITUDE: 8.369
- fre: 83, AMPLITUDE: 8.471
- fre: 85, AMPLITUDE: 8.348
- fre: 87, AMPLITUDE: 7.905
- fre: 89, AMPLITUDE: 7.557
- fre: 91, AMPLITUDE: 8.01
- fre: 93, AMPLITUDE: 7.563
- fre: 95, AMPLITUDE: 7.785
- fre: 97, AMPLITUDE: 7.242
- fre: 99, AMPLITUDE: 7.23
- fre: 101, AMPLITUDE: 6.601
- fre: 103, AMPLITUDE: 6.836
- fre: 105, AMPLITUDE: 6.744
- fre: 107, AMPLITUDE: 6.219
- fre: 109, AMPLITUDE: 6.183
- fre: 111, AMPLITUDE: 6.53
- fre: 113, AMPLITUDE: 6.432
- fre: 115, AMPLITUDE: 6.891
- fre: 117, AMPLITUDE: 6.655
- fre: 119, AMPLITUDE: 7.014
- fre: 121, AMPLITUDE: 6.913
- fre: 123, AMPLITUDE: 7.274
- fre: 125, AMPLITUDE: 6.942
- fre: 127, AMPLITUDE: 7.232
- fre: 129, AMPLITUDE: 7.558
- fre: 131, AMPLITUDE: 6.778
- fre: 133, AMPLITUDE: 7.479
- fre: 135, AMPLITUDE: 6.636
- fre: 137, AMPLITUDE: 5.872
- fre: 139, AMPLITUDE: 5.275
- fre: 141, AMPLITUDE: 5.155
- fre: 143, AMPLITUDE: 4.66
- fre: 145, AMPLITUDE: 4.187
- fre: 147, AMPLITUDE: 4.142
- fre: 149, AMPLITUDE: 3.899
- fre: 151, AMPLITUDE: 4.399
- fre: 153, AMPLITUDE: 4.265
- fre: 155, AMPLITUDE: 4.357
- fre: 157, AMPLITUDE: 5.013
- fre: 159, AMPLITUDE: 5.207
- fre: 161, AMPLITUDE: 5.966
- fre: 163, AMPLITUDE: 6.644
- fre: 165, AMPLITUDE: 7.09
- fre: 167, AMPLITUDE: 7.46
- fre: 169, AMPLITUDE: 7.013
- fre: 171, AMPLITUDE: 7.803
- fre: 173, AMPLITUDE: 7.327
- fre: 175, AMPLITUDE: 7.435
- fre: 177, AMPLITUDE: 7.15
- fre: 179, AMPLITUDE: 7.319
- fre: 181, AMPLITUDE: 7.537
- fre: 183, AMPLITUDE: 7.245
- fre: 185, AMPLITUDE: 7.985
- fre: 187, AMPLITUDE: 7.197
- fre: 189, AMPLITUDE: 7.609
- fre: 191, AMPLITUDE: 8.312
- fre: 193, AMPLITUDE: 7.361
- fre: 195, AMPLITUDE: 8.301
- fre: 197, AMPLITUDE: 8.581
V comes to 0.6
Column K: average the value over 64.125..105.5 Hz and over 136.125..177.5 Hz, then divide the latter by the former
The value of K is 0.72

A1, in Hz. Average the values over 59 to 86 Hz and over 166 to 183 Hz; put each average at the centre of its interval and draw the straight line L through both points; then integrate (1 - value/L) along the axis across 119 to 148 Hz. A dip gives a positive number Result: 6.1 Hz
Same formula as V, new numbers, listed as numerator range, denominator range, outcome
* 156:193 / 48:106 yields 0.87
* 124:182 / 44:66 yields 0.68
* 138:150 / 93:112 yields 0.66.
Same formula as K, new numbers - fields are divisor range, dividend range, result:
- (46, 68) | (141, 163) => 0.53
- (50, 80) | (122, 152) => 0.68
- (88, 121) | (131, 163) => 0.75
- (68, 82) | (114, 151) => 0.74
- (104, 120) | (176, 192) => 1.15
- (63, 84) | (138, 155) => 0.53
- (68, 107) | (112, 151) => 0.79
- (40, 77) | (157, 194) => 0.81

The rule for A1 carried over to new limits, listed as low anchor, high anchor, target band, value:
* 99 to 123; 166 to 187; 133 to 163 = 8.55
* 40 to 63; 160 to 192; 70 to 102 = 2.58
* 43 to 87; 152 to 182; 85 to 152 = 9.45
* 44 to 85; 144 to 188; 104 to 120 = 2.00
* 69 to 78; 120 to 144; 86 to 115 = 1.30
